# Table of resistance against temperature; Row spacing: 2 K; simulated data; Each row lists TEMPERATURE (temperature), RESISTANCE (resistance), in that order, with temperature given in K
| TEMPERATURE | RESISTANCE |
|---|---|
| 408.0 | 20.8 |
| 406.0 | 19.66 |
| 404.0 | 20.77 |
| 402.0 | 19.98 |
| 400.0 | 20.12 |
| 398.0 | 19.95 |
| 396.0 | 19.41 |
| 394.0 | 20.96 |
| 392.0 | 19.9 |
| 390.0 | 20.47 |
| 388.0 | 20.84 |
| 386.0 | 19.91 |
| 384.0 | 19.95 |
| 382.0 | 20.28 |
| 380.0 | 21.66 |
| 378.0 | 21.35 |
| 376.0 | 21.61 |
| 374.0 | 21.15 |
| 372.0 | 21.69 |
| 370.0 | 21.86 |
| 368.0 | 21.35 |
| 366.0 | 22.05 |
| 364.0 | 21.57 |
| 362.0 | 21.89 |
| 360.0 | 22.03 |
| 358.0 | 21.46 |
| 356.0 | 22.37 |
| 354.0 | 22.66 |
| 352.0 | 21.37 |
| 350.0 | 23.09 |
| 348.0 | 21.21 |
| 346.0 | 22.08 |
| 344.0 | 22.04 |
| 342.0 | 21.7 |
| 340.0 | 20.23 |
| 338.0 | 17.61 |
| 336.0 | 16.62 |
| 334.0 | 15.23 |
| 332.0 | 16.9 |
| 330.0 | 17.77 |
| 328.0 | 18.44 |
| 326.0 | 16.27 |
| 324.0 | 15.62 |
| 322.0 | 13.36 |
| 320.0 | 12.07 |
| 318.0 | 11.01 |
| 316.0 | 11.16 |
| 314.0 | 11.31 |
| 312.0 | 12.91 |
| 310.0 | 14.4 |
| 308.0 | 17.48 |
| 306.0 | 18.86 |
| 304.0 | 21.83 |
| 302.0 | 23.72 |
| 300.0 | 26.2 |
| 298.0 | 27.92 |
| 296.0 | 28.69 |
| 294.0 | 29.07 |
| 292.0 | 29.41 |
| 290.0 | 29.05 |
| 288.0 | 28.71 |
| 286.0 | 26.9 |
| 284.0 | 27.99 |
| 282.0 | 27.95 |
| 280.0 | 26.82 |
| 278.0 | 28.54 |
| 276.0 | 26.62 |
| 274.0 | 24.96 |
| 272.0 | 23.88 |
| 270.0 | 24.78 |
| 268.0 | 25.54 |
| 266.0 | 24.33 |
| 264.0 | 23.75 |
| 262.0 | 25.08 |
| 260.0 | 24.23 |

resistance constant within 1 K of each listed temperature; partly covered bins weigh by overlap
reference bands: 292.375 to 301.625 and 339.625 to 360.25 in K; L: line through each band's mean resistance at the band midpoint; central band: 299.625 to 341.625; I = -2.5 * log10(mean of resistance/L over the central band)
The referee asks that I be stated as 0.45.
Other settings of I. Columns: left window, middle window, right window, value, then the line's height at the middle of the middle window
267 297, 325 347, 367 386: 0.26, 23.8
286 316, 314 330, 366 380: 0.50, 22.3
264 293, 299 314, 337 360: 0.30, 24.6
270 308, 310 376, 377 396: 0.22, 23.1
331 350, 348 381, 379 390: -0.09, 20.1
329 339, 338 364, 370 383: -0.17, 18.6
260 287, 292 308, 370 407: -0.01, 24.6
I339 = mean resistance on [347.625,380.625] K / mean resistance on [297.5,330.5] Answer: 1.29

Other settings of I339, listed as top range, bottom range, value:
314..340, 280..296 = 0.54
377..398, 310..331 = 1.46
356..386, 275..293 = 0.76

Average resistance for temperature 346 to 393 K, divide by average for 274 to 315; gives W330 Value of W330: 0.88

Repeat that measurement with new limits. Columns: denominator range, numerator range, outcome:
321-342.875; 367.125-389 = 1.22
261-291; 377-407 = 0.77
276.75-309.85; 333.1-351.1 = 0.77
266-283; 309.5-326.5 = 0.50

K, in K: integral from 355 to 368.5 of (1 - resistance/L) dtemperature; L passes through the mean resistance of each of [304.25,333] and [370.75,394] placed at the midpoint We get -2.07 K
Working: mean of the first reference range 15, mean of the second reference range 20.8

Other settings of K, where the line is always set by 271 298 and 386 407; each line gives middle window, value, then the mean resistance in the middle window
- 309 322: 6.8 K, 12.2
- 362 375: 0.2 K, 21.6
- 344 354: 0.6 K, 22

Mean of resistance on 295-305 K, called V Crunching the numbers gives 25.7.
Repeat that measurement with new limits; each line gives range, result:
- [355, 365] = 21.9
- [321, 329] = 15.9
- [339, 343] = 21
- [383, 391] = 20.3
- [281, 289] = 27.9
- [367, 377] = 21.5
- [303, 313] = 17.1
